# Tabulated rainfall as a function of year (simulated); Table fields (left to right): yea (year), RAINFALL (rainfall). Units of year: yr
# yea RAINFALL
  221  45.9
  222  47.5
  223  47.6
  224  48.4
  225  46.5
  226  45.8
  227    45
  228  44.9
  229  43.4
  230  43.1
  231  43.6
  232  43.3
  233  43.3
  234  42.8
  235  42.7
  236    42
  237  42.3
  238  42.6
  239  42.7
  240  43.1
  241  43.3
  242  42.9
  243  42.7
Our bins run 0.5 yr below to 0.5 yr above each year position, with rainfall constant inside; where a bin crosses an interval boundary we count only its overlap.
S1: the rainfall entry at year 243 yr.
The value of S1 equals 42.7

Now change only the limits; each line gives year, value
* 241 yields 43.3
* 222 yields 47.5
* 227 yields 45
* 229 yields 43.4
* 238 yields 42.6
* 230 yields 43.1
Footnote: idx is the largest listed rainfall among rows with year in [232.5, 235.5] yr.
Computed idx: 43.3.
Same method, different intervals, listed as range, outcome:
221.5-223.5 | 47.6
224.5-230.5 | 46.5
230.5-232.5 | 43.6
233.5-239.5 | 42.8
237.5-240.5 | 43.1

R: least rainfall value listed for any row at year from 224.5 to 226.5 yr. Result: 45.8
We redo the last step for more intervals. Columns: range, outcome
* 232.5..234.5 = 42.8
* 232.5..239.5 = 42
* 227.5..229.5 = 43.4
